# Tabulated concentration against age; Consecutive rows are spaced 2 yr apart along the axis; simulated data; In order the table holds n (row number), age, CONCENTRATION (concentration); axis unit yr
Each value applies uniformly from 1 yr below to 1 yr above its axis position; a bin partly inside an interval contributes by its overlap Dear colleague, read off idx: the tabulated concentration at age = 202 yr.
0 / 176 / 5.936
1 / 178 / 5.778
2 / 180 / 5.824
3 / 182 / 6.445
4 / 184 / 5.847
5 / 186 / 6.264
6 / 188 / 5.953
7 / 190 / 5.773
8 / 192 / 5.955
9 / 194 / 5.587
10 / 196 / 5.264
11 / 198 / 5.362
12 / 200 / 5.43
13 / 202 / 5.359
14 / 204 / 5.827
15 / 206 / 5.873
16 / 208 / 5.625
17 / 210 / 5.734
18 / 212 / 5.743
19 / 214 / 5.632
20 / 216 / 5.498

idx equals 5.359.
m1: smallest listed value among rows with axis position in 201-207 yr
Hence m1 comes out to 5.359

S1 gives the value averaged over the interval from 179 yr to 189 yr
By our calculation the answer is 6.07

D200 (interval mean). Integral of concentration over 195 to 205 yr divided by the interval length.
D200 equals 5.45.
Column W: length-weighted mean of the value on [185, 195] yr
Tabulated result 5.91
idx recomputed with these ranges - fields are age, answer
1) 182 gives 6.445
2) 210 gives 5.734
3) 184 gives 5.847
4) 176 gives 5.936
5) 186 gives 6.264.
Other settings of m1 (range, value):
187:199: 5.264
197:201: 5.362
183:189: 5.847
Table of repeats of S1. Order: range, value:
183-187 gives 6.06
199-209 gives 5.62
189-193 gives 5.86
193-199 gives 5.4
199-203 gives 5.39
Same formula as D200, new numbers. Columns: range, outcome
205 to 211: 5.74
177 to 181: 5.8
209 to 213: 5.74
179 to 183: 6.13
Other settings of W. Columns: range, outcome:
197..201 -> 5.4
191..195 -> 5.77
